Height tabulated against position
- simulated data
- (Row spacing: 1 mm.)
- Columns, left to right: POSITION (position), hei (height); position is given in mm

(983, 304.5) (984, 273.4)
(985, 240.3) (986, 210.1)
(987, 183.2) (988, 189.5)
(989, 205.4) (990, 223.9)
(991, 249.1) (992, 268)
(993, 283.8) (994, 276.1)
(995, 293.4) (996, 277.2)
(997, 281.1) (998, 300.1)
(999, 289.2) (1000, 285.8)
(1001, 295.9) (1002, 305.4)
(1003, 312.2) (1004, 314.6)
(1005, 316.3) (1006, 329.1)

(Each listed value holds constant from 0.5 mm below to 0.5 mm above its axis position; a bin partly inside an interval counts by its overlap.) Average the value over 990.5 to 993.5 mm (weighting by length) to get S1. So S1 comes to 267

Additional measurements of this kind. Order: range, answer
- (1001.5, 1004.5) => 311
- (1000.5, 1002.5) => 301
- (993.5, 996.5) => 282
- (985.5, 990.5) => 202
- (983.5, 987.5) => 227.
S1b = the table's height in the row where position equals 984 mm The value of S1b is 273.4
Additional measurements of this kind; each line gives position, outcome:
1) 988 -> 189.5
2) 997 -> 281.1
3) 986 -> 210.1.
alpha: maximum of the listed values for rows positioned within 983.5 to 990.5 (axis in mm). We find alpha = 273.4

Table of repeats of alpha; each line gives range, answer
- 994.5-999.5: 300.1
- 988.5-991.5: 249.1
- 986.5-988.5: 189.5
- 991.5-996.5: 293.4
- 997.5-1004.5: 314.6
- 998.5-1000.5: 289.2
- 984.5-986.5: 240.3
